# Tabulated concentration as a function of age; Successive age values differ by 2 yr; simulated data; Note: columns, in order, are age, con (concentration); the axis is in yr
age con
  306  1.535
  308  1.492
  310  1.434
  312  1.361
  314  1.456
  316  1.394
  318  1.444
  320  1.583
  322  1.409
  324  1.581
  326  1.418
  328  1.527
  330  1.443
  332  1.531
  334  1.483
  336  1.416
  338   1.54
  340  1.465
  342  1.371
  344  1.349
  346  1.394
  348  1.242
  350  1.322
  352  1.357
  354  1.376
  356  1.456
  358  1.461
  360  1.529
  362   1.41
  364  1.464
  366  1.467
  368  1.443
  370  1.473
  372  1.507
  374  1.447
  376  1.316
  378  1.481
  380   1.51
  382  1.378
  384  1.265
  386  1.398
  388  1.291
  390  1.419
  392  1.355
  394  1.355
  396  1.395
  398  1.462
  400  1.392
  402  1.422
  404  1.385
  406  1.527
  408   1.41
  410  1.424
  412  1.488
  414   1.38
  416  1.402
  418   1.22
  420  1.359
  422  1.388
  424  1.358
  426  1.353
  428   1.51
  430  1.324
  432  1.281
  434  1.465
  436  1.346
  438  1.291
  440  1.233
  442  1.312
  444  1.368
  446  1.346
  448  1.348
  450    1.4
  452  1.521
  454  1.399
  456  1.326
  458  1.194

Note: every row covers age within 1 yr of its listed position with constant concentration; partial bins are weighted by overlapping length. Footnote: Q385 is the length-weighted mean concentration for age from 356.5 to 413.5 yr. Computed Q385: 1.42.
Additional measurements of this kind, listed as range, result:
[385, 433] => 1.39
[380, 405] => 1.38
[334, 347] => 1.43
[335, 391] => 1.41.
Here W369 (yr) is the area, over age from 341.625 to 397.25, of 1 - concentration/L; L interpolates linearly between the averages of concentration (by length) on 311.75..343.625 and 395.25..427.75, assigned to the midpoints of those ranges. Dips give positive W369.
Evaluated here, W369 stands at 1.19 yr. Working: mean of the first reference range 1.46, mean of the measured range 1.4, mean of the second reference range 1.4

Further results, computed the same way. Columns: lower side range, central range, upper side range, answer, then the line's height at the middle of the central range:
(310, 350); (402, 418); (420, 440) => -0.47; 1.38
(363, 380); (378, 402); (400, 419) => 0.68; 1.43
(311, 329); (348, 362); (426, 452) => 0.28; 1.43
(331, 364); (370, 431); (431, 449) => -1.28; 1.37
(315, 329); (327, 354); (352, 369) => 0.86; 1.46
